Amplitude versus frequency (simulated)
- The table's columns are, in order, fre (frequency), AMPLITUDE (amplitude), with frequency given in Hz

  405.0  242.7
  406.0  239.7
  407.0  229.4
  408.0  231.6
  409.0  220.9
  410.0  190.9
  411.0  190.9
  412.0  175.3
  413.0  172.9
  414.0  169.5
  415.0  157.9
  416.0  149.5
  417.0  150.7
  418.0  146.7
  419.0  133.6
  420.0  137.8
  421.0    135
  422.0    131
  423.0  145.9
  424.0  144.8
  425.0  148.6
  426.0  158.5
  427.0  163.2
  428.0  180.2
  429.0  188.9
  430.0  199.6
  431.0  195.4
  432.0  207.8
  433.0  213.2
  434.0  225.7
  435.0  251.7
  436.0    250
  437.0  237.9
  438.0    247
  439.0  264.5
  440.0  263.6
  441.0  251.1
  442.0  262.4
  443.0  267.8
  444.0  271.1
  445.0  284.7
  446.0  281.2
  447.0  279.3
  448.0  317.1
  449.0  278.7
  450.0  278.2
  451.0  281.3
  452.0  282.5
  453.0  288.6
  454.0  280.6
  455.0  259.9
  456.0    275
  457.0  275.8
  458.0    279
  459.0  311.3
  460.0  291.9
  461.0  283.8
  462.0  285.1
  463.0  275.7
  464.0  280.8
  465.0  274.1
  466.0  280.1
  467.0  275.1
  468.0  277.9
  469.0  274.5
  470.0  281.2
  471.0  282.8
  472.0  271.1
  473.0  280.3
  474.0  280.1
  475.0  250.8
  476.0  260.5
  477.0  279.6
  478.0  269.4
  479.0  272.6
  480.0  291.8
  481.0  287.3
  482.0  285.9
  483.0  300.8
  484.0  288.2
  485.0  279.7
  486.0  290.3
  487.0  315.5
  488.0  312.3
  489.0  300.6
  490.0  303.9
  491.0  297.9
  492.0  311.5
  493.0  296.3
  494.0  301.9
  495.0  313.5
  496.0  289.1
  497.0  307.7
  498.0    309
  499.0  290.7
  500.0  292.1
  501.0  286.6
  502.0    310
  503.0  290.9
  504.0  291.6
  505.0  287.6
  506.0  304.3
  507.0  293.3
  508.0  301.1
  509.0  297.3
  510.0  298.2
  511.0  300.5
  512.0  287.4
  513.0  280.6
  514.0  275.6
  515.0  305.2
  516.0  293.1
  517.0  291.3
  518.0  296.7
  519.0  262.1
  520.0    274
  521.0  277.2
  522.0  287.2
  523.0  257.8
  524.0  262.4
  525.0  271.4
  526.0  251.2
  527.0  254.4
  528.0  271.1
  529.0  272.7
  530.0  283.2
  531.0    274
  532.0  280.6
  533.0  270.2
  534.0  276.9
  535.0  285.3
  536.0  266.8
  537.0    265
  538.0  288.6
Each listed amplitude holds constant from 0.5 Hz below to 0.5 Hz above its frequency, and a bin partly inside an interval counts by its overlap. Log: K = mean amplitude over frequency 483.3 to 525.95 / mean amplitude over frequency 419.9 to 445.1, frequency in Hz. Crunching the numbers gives 1.40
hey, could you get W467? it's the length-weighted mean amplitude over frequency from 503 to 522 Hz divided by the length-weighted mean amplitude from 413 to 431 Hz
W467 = 1.8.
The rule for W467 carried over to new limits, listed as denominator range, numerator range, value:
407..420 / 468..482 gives 1.58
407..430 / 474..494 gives 1.73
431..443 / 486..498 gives 1.26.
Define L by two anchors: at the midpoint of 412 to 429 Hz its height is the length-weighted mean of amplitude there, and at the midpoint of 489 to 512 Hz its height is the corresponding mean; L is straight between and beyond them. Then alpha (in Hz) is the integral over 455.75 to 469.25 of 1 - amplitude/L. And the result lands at -3.08 Hz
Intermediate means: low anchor 153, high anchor 299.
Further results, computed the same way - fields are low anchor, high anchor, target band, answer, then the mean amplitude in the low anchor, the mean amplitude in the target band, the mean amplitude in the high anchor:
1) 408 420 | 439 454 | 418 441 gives 3.3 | 170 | 192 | 277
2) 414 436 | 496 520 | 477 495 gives -2.3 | 172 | 295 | 293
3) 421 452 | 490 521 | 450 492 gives -3.6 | 228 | 284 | 294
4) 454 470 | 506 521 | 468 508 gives -0.8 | 280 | 291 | 290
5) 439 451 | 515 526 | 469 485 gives -0.1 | 276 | 279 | 277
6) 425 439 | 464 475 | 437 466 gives -4.0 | 209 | 277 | 277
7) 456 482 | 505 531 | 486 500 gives -1.1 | 279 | 303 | 282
